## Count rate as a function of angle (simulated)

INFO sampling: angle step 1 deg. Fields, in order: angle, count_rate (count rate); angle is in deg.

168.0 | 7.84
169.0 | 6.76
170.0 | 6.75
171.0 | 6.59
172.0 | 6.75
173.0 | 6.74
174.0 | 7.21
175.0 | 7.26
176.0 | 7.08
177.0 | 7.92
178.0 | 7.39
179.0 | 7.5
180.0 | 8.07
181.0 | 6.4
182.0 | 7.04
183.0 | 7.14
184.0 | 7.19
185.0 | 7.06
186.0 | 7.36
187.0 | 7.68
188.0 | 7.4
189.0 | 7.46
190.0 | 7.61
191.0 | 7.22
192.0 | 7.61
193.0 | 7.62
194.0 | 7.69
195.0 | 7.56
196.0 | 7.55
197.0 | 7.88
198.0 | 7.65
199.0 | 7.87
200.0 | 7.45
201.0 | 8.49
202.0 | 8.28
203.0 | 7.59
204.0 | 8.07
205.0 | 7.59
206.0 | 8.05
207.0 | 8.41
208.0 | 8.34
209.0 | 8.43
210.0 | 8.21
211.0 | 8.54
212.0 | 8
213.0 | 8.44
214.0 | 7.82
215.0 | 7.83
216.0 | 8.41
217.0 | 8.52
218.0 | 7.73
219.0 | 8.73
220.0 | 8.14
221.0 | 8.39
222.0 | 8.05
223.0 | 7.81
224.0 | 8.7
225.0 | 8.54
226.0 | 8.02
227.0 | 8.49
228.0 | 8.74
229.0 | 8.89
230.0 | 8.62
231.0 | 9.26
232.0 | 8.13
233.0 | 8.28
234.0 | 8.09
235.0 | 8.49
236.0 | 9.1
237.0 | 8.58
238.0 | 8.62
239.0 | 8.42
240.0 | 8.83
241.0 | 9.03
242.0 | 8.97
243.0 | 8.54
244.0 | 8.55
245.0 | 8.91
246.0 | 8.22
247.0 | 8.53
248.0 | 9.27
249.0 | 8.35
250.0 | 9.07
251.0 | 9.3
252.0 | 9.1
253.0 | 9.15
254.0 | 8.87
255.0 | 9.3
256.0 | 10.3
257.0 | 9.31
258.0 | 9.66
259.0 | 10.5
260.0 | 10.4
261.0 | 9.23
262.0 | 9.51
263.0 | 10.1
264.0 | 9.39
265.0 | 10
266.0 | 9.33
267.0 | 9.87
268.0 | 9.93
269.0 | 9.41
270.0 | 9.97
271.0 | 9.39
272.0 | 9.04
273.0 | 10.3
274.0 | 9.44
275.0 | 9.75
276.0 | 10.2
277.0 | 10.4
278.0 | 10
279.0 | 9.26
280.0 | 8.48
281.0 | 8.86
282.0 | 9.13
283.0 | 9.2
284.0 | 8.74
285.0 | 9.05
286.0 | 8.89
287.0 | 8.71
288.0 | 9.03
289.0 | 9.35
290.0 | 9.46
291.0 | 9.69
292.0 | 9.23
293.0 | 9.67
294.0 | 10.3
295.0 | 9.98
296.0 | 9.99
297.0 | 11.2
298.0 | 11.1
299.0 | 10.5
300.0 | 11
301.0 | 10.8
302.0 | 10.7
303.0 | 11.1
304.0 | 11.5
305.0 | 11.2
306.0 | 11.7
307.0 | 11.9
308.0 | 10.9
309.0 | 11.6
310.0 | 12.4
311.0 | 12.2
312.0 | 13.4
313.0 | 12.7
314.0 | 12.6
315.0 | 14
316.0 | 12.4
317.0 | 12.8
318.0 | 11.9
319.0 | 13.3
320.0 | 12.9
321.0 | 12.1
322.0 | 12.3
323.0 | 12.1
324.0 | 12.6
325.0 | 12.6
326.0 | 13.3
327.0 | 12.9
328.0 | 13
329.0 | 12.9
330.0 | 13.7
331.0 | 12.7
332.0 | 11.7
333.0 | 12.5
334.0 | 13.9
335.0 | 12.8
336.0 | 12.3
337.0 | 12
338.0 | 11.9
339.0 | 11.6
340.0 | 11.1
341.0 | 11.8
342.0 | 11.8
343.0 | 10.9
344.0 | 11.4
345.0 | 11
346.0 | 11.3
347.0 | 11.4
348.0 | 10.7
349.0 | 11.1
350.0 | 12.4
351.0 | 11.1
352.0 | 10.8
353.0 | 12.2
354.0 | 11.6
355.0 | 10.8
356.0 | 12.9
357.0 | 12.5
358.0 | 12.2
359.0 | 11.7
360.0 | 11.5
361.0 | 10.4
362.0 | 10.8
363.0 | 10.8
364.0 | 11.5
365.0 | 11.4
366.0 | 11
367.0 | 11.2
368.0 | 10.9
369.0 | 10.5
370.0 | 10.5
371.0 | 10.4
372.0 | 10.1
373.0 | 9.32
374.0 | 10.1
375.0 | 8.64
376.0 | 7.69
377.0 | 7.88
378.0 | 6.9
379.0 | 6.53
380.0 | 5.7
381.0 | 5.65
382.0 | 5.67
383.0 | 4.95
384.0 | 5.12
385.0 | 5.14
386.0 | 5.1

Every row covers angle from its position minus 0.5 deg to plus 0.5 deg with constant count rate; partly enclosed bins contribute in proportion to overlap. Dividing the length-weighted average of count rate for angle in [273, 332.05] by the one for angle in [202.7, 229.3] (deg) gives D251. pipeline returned 1.3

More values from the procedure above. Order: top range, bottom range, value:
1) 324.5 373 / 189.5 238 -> 1.43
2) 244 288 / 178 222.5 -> 1.20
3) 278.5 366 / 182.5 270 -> 1.34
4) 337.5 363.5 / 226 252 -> 1.32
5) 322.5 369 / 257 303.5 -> 1.21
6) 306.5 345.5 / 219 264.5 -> 1.39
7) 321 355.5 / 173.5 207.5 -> 1.59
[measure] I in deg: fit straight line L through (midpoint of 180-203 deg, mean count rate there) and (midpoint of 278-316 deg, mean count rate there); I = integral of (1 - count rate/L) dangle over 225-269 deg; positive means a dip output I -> 0.3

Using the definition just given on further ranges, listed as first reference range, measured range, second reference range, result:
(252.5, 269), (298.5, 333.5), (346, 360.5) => -4.5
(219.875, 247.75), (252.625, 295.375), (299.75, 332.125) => 3.3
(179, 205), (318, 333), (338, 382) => -4.3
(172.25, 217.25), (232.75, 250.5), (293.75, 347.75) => 1.2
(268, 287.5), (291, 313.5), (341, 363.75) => -2.3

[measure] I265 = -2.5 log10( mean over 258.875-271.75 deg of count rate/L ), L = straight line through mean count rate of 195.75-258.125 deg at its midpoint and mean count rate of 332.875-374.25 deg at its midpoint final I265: -0.04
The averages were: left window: 8.48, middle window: 9.74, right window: 11.4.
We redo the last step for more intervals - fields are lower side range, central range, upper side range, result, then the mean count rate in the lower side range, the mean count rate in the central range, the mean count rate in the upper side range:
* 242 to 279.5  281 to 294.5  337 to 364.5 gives 0.091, 9.45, 9.25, 11.5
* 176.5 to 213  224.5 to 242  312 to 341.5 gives 0.064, 7.71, 8.61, 12.6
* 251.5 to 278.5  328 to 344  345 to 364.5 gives -0.108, 9.7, 12.2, 11.4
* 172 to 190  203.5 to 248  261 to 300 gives -0.010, 7.28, 8.42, 9.64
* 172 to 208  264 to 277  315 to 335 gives 0.098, 7.55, 9.73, 12.8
